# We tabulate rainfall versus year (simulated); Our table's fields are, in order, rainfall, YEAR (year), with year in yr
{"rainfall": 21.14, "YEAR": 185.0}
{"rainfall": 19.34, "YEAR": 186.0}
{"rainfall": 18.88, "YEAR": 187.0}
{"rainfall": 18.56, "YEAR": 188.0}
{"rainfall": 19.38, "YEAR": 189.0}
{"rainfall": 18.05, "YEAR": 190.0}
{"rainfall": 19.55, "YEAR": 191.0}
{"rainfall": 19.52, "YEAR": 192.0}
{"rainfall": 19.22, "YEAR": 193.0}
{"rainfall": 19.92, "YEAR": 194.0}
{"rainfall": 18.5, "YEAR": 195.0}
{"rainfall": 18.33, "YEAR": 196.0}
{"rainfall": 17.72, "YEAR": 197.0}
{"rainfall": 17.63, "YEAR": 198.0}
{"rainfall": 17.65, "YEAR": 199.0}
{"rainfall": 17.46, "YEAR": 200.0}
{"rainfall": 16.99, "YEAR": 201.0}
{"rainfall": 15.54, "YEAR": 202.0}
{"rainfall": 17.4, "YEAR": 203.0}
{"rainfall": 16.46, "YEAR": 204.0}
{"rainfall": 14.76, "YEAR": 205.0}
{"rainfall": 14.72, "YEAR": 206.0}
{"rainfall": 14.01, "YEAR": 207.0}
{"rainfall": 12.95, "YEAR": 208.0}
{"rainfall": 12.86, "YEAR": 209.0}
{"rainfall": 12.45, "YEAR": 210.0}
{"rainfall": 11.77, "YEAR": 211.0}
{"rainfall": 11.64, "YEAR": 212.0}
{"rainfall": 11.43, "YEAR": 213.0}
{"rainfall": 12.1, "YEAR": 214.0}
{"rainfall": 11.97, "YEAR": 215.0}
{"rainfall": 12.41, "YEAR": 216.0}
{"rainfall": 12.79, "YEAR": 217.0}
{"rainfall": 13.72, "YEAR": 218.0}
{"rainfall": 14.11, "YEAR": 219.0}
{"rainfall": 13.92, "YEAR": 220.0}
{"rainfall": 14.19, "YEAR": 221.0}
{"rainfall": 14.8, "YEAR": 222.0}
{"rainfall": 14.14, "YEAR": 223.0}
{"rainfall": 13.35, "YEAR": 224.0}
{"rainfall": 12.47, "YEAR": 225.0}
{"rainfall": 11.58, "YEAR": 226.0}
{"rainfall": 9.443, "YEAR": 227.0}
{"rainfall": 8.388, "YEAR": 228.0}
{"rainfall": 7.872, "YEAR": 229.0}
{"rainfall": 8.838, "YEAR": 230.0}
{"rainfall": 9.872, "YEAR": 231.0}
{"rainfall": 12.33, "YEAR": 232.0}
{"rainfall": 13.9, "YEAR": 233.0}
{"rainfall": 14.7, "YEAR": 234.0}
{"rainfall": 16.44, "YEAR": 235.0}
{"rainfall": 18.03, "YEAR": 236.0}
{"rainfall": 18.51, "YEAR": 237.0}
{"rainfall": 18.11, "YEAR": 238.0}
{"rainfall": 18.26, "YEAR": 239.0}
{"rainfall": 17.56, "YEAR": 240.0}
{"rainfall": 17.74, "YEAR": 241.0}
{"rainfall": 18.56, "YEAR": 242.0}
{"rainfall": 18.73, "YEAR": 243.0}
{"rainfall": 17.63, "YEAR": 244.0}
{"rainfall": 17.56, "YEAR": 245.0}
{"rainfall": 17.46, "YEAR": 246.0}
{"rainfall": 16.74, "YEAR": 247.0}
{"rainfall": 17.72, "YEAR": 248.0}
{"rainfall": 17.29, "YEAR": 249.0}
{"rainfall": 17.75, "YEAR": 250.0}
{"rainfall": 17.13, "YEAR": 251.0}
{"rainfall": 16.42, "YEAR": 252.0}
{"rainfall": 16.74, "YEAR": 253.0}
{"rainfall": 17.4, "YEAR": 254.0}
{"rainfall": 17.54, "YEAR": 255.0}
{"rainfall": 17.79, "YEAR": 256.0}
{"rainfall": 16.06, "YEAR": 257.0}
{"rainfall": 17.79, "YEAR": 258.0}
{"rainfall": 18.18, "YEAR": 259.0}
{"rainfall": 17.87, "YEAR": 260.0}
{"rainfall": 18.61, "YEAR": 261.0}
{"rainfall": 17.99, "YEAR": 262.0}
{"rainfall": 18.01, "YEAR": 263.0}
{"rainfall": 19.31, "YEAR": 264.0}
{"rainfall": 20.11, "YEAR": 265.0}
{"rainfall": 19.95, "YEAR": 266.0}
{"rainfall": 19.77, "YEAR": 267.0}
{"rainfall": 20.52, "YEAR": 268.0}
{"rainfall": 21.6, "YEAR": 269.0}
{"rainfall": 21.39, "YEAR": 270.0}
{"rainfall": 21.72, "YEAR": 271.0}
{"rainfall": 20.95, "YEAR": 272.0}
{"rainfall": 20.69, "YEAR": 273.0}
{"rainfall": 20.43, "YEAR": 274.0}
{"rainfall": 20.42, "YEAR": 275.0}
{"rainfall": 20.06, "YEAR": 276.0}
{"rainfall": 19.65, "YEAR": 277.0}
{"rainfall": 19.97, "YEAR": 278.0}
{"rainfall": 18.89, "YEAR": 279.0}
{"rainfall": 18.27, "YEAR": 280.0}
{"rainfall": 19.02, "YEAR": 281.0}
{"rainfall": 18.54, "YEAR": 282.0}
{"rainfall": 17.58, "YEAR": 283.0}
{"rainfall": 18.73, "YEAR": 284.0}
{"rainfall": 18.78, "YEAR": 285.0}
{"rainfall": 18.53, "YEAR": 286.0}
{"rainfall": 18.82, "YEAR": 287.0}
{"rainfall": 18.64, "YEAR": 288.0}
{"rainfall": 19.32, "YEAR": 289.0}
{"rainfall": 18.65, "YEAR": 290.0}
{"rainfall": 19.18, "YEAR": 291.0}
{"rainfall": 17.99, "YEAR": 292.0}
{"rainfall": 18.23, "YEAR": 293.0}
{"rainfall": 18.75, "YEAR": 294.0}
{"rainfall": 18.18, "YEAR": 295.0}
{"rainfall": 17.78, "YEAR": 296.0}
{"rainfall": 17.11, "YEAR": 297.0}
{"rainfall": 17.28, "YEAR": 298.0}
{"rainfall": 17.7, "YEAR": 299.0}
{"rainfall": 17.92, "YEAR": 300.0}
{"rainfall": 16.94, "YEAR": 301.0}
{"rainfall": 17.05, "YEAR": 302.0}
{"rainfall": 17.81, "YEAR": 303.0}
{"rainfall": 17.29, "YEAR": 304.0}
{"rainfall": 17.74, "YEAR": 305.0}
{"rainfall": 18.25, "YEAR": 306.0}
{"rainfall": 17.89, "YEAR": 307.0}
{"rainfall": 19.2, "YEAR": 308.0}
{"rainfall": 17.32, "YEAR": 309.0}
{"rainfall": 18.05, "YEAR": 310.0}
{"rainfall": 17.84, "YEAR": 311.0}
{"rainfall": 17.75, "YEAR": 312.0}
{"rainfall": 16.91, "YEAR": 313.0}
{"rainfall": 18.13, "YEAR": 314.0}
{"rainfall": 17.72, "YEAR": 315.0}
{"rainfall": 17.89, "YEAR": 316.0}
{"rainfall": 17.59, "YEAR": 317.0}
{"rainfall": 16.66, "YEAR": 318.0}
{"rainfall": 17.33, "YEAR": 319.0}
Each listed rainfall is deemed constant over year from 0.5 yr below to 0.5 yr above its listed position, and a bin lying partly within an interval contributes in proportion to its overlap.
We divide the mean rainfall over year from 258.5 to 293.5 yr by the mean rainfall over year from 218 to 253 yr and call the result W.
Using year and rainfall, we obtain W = 1.28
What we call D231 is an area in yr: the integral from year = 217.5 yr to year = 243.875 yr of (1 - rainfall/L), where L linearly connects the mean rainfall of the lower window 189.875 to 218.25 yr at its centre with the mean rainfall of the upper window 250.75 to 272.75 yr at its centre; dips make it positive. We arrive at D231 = 4.3 yr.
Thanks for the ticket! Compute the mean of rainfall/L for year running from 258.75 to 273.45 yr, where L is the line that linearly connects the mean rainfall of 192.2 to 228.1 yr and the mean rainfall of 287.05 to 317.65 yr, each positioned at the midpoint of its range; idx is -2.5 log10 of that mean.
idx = -0.19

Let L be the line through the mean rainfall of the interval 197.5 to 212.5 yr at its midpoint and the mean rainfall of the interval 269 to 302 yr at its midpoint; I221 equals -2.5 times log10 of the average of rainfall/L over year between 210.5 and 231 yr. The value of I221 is 0.29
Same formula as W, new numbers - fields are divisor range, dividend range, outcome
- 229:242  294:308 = 1.17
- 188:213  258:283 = 1.20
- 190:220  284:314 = 1.17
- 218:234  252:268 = 1.51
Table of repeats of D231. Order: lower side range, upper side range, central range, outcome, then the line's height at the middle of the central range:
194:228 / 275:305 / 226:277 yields -2.39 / 16.4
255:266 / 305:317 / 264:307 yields -2.12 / 18.1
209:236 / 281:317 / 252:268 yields -3.18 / 15.2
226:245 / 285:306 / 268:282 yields -2.71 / 16.9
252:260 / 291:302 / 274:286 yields -1.02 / 17.6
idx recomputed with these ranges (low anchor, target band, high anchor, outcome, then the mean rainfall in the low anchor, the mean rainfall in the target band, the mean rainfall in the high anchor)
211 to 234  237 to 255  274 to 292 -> -0.19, 12.1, 17.6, 19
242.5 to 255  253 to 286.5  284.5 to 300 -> -0.08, 17.4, 19.1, 18.3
